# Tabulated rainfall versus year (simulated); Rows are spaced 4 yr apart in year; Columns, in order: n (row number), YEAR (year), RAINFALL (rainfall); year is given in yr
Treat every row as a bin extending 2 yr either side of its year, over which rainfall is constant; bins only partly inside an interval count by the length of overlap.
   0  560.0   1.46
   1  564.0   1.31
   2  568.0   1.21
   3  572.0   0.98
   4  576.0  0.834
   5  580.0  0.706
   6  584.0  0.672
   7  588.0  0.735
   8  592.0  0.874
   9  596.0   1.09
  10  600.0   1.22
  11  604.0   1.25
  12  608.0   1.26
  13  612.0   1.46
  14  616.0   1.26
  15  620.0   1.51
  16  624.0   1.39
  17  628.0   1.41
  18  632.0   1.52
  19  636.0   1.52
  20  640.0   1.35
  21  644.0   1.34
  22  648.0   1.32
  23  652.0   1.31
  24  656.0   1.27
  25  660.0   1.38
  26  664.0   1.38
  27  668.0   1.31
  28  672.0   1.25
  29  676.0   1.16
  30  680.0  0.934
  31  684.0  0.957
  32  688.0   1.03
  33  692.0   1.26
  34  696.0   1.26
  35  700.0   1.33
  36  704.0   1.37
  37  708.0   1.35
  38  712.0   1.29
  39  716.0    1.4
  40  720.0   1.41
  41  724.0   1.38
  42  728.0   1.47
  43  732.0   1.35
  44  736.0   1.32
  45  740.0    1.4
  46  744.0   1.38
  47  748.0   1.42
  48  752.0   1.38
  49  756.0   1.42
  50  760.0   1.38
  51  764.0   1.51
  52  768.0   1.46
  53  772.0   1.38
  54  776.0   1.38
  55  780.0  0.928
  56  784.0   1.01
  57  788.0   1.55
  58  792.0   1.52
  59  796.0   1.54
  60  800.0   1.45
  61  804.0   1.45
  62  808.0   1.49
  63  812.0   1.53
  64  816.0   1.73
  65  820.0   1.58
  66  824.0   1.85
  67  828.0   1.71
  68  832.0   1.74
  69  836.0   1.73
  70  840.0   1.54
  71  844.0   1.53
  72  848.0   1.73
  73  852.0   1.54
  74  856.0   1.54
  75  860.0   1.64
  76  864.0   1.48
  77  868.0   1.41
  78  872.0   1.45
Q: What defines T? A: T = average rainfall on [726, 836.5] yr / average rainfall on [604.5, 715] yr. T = 1.12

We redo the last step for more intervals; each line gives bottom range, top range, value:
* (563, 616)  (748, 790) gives 1.28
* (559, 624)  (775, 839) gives 1.35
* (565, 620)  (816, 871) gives 1.52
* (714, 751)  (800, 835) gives 1.17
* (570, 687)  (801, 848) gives 1.36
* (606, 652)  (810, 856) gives 1.19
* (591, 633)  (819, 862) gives 1.27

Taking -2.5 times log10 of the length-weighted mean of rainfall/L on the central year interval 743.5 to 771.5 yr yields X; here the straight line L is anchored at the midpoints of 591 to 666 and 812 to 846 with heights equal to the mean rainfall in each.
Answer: 0.09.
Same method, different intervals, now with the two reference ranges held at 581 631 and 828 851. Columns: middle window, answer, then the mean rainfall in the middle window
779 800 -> 0.159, 1.34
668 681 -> 0.137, 1.16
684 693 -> 0.228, 1.09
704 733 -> 0.021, 1.38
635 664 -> -0.073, 1.35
